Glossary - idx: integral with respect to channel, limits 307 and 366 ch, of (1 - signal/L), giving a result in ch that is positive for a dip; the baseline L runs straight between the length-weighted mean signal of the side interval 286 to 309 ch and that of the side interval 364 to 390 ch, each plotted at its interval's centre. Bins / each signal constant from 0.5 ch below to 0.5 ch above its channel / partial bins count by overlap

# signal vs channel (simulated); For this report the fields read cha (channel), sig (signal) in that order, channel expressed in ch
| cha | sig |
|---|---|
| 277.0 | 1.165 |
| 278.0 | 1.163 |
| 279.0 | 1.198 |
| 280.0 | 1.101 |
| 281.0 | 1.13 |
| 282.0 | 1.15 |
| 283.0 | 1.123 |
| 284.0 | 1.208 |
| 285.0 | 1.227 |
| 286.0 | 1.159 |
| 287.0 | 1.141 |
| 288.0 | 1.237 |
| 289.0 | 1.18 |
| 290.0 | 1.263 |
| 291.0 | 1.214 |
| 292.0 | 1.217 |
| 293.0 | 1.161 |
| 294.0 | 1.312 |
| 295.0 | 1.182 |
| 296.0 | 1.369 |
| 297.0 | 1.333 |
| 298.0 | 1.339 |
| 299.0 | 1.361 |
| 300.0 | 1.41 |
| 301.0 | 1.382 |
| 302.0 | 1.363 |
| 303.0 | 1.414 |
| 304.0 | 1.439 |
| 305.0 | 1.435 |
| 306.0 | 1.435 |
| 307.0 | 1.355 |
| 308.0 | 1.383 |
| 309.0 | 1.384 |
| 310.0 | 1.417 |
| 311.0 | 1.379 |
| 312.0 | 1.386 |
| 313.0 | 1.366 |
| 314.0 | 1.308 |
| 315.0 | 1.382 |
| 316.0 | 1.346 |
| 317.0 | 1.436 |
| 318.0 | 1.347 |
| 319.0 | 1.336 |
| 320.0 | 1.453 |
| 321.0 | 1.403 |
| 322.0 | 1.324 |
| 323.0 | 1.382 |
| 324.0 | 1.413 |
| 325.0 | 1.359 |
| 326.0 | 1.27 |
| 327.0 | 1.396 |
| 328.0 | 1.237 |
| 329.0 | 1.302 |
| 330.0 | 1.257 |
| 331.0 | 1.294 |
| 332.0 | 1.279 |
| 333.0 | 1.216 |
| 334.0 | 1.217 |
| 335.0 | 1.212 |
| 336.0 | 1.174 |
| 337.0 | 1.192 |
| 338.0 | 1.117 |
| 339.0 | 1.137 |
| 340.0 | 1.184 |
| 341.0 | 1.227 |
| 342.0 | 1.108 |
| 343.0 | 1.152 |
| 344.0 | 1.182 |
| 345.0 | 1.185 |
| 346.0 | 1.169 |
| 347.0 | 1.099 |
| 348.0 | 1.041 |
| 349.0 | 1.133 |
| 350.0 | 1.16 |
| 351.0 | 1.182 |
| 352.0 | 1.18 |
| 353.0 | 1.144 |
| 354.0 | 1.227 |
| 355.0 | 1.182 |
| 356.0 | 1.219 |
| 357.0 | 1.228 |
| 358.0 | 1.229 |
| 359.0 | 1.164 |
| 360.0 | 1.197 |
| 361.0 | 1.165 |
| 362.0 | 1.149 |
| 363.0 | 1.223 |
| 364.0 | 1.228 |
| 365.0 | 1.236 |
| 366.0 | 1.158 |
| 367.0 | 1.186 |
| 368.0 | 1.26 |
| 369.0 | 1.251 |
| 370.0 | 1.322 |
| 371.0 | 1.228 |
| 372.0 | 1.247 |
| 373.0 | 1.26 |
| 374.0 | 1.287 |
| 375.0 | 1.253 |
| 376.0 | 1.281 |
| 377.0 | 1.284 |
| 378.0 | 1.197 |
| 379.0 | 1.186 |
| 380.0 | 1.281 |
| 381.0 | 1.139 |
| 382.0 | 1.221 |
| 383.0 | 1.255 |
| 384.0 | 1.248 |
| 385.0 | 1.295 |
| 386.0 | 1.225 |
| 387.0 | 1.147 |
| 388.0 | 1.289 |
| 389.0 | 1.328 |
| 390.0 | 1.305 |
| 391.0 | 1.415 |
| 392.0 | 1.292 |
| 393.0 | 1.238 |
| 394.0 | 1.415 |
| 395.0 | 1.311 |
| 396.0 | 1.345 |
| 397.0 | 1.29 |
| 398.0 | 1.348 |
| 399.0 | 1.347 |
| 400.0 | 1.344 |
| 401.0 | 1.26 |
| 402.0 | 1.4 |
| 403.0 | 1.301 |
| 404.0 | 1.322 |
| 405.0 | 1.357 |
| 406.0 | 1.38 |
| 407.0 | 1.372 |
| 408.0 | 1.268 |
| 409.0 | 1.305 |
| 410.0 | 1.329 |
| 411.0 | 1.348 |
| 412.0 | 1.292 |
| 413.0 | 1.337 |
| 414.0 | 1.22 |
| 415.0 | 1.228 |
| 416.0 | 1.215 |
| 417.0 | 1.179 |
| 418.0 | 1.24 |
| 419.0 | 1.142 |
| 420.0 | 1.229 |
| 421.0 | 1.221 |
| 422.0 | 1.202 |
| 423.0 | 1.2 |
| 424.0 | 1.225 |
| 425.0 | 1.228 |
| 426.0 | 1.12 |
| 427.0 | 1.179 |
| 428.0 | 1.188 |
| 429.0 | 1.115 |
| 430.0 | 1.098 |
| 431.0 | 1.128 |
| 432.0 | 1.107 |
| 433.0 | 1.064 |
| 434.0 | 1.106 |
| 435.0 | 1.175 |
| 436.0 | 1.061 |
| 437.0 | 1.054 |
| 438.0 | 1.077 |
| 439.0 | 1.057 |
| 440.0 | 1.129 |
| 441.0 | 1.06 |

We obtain 1.2 ch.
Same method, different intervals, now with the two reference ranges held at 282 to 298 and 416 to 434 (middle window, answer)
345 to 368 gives 0.3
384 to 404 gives -2.2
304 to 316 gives -1.7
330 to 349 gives 0.4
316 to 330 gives -1.7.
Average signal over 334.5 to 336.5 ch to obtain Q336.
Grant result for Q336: 1.19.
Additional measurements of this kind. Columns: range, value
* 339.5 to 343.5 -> 1.17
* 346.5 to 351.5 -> 1.12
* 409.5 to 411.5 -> 1.34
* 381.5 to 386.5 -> 1.25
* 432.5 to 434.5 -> 1.08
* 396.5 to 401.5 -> 1.32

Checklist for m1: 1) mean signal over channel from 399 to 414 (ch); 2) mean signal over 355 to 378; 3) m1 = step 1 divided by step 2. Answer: 1.08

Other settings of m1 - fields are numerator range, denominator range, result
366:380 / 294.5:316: 0.91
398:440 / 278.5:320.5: 0.94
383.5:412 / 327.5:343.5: 1.09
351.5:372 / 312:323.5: 0.88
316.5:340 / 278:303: 1.04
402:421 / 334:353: 1.11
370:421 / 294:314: 0.93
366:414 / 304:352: 1.01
